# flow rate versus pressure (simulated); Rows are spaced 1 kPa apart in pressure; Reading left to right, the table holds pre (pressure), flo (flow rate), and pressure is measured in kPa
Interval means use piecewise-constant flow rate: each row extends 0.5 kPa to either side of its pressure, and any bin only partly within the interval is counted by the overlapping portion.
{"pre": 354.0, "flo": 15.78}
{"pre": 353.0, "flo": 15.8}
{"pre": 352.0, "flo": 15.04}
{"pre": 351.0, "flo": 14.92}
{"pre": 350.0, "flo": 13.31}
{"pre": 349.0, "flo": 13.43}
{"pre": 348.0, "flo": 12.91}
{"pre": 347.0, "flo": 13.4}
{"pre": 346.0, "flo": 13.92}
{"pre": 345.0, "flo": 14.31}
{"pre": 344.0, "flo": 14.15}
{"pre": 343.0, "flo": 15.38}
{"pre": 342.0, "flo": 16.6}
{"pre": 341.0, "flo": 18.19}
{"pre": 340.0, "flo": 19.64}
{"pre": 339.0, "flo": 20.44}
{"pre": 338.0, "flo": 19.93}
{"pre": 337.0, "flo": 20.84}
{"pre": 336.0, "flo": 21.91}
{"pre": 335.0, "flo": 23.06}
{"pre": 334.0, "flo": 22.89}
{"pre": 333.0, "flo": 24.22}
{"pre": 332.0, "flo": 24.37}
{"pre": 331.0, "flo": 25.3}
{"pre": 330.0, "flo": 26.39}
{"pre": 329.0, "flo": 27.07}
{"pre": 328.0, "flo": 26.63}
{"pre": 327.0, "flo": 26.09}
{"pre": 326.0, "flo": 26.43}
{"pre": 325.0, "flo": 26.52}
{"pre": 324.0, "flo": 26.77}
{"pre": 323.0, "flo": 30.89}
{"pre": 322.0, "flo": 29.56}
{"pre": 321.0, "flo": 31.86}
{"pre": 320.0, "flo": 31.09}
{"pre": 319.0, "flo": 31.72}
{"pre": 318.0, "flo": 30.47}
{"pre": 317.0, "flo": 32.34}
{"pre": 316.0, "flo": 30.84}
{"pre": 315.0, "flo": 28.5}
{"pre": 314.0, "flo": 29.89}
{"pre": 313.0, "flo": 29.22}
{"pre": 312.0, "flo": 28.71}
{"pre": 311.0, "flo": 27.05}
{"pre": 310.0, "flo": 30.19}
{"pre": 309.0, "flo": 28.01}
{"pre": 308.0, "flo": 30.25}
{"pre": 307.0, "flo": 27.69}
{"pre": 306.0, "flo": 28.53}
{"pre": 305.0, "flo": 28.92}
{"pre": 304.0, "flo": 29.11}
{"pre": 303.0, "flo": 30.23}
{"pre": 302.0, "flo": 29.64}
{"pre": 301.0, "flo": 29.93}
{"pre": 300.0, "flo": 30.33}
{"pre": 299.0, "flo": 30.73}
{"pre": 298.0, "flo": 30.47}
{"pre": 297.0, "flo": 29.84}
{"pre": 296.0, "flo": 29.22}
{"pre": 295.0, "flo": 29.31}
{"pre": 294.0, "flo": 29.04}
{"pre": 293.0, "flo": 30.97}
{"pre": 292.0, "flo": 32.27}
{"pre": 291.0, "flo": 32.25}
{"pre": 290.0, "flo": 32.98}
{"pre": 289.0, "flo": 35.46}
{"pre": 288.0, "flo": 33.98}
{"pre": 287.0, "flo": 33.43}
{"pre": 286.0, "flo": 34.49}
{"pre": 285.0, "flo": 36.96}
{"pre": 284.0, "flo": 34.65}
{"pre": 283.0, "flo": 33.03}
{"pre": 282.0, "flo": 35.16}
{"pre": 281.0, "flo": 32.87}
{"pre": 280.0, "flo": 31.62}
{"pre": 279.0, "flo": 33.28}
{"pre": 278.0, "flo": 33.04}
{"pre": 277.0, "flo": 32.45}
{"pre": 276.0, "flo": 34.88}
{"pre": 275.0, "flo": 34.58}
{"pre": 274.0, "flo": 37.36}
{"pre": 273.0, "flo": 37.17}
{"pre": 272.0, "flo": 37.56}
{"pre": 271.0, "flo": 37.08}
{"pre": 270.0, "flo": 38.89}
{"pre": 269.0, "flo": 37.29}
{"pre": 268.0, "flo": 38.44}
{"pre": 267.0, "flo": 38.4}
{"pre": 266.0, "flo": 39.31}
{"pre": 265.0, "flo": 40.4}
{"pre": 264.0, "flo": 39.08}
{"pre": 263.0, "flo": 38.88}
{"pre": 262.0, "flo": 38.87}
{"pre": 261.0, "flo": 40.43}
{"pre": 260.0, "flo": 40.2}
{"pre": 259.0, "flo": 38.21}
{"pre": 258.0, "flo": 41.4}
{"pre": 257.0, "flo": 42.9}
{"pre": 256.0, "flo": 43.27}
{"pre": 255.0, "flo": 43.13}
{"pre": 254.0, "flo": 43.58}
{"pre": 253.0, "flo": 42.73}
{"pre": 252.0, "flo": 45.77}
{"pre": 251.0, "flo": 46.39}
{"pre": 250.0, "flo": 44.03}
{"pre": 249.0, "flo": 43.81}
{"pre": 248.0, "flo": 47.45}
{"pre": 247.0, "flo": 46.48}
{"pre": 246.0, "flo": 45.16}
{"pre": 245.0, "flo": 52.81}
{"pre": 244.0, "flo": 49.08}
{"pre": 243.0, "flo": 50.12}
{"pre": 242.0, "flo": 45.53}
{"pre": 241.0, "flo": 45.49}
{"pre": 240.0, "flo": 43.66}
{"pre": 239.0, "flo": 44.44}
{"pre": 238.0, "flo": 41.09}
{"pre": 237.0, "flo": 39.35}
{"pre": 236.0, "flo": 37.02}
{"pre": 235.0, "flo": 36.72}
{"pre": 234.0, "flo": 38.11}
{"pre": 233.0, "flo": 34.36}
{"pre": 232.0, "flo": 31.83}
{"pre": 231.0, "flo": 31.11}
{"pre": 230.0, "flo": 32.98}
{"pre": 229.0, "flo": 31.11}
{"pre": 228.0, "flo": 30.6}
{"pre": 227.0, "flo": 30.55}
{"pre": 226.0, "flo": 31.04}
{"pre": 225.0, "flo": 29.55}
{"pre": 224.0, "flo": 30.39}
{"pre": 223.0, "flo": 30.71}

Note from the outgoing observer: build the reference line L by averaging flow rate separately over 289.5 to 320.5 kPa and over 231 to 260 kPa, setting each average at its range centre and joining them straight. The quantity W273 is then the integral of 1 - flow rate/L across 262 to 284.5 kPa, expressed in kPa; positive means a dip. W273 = 0.4 kPa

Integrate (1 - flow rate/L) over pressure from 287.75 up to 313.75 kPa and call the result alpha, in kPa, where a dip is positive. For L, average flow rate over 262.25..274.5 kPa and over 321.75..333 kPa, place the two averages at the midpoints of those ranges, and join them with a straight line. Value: 1.49 kPa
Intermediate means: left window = 38.3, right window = 26.7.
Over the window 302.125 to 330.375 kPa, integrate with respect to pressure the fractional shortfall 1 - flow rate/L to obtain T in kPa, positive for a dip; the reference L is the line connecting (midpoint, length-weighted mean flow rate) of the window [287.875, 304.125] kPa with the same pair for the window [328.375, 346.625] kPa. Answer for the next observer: -3.62 kPa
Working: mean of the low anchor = 30.9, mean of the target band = 29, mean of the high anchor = 20.5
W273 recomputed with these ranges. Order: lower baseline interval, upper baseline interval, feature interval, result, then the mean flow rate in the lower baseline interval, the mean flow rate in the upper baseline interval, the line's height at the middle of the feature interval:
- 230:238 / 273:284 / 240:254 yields -4.4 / 35.7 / 34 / 35.2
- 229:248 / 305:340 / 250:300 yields -1.6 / 41.3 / 27.1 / 35.1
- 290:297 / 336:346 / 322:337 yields -3.4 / 30.6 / 17.7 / 20.9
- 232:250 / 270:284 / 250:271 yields -1.2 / 43.3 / 34.8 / 38.7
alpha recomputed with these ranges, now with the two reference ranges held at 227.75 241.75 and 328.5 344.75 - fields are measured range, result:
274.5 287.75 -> -1.76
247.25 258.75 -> -3.21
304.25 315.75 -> -1.59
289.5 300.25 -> -1.13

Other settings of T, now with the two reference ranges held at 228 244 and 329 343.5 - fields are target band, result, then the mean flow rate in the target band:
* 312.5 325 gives -2.8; 30.1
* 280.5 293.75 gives -1.6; 33.6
